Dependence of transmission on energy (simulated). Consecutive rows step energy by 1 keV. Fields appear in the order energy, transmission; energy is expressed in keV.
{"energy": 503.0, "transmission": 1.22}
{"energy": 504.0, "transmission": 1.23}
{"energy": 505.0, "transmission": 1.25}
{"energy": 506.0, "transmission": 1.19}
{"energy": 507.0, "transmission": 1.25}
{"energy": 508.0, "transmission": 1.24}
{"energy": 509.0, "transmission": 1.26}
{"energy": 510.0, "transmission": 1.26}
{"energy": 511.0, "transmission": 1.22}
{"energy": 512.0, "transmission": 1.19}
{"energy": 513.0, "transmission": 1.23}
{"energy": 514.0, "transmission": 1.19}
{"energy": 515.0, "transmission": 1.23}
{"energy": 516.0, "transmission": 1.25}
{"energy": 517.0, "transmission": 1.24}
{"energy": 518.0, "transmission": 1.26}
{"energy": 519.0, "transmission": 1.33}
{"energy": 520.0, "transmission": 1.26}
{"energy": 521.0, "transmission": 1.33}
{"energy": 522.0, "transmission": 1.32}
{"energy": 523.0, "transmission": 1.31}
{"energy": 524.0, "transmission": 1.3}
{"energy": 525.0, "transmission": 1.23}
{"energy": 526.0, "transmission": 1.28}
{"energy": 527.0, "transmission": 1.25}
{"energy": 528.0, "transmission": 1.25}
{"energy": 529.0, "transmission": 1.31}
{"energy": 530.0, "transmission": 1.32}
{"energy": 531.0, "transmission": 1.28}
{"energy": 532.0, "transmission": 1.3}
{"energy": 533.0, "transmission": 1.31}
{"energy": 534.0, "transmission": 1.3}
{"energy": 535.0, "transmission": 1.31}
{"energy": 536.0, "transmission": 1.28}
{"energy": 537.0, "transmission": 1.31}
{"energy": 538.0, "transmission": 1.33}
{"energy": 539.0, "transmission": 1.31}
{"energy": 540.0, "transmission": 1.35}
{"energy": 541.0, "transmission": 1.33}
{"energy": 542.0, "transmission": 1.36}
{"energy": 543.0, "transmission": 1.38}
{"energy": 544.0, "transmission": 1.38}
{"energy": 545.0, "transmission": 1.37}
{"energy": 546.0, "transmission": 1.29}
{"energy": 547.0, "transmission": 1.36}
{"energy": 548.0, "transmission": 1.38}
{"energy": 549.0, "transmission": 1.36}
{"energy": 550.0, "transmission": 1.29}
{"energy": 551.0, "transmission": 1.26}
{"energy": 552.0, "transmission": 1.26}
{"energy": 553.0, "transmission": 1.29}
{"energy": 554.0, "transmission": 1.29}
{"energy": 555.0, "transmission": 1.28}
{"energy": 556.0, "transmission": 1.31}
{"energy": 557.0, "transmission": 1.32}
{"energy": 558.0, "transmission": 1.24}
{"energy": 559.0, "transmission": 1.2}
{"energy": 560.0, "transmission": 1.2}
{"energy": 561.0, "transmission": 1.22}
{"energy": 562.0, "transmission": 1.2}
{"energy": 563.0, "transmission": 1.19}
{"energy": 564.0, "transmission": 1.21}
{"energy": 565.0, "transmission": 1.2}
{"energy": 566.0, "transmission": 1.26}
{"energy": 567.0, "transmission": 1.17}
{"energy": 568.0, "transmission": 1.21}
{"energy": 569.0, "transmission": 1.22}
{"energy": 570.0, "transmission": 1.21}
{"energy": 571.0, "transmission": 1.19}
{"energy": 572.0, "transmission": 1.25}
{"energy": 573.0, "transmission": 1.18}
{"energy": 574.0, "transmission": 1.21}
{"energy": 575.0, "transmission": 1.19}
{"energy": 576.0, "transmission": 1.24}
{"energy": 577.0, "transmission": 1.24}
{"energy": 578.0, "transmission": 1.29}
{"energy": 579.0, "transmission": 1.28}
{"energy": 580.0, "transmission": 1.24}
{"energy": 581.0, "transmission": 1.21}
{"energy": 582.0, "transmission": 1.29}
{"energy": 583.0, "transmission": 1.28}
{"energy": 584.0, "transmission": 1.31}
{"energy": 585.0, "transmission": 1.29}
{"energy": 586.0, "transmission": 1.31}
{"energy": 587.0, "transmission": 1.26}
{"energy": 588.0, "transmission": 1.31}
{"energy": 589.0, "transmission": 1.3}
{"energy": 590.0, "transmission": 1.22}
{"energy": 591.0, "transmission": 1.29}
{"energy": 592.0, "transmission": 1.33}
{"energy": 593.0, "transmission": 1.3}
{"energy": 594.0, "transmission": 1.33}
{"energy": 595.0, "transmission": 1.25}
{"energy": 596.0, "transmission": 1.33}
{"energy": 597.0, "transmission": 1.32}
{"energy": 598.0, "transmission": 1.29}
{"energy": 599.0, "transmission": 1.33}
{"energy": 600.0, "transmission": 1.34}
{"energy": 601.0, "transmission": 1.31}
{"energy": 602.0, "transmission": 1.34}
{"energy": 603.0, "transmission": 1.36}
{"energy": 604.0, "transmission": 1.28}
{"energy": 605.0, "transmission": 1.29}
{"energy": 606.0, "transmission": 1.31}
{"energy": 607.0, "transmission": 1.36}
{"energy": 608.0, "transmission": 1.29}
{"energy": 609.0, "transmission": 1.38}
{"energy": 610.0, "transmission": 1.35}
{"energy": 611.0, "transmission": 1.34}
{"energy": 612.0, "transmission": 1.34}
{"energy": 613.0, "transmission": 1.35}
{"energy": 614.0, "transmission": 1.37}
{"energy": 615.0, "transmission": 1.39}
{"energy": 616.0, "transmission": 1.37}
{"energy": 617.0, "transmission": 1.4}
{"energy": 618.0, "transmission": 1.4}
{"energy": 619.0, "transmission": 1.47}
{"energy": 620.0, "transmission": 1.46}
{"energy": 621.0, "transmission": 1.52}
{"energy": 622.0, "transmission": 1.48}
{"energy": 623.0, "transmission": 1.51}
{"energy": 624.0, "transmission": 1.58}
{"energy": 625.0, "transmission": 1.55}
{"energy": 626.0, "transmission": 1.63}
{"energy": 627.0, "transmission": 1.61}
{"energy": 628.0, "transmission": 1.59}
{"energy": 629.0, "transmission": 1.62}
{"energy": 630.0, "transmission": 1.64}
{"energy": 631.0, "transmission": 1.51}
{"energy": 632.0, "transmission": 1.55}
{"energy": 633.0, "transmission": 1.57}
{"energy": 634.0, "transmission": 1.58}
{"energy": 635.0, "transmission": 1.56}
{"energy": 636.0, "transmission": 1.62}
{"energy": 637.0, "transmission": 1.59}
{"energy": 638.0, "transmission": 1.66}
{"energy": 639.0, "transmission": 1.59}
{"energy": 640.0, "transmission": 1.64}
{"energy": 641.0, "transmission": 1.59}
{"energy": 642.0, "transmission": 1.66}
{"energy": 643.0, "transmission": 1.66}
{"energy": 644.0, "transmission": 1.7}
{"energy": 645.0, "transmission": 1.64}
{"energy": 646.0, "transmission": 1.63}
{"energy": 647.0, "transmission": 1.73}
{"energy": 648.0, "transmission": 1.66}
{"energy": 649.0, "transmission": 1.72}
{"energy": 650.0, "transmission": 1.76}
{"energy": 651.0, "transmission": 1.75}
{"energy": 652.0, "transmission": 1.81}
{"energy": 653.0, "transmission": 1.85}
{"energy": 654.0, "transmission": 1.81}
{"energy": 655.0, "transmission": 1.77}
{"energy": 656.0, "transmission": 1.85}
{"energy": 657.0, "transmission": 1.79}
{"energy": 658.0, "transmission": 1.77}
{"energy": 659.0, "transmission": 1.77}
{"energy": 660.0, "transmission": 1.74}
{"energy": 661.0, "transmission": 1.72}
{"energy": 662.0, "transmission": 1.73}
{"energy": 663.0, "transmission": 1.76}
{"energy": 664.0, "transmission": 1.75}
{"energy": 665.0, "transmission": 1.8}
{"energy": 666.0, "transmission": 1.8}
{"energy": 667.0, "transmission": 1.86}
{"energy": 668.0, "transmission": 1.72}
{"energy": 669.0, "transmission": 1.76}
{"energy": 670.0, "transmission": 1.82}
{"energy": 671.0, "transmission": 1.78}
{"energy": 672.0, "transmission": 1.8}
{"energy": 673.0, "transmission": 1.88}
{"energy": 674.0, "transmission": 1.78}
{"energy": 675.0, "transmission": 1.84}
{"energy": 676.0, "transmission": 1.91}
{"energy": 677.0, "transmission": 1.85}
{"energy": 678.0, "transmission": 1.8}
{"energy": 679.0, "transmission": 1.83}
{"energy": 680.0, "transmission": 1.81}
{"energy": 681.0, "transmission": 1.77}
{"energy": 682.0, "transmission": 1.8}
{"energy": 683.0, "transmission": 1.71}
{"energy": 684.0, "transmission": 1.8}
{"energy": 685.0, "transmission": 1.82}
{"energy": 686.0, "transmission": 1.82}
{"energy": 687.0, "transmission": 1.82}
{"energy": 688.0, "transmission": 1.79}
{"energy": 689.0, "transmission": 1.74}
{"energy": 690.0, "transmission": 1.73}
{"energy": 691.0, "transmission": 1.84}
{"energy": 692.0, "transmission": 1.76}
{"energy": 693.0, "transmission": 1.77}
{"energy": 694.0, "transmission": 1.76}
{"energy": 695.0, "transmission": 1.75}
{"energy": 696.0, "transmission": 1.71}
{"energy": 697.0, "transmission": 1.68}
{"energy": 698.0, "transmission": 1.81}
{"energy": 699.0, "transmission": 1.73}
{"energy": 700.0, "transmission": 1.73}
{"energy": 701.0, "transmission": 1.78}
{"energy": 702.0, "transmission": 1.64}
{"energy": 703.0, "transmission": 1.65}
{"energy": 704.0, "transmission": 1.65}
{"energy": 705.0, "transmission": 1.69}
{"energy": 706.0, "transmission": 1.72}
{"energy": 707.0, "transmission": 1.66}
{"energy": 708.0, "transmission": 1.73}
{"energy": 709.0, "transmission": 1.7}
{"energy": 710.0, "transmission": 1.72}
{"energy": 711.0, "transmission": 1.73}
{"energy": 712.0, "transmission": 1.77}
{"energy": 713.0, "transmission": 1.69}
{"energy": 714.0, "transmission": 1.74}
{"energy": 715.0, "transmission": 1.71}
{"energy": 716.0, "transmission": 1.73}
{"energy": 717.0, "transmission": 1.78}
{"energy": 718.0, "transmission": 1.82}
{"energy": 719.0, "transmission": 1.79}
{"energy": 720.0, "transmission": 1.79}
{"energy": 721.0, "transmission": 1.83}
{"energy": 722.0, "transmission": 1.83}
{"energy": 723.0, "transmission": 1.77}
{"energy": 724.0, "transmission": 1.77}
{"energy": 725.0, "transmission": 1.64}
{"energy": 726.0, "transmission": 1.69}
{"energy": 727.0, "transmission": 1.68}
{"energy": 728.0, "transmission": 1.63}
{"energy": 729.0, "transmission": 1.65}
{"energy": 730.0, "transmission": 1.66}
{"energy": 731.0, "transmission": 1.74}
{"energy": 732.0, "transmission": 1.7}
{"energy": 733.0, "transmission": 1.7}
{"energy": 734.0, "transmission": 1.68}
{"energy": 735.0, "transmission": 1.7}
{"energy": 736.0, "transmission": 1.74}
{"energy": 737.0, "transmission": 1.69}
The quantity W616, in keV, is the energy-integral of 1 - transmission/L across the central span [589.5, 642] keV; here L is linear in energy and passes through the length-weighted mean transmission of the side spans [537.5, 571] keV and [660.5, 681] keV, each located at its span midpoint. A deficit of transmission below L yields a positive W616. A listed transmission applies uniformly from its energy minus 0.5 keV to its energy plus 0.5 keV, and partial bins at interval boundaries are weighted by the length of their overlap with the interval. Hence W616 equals 4.0 keV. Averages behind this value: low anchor 1.28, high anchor 1.8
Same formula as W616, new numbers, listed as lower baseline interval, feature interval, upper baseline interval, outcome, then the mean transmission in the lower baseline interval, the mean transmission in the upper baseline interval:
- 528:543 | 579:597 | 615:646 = 2.06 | 1.31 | 1.56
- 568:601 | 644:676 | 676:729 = -3.93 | 1.27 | 1.75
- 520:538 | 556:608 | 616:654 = 6.64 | 1.29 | 1.61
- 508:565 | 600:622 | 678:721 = 1.90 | 1.28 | 1.75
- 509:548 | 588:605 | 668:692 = 2.39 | 1.29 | 1.8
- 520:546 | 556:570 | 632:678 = 1.91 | 1.31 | 1.73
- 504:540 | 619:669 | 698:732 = -3.57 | 1.27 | 1.72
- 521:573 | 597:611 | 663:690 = 1.70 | 1.28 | 1.8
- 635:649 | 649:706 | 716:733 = -3.12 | 1.64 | 1.73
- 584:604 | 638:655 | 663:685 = -0.71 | 1.31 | 1.8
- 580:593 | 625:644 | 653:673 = -0.10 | 1.28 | 1.78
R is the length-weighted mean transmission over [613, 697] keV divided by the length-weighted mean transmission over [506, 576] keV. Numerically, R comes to 1.33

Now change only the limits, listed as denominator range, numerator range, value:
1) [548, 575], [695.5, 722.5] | 1.40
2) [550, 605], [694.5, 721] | 1.37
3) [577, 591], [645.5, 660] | 1.38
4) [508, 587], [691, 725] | 1.37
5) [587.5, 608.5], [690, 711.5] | 1.32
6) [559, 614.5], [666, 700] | 1.40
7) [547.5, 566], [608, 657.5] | 1.25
